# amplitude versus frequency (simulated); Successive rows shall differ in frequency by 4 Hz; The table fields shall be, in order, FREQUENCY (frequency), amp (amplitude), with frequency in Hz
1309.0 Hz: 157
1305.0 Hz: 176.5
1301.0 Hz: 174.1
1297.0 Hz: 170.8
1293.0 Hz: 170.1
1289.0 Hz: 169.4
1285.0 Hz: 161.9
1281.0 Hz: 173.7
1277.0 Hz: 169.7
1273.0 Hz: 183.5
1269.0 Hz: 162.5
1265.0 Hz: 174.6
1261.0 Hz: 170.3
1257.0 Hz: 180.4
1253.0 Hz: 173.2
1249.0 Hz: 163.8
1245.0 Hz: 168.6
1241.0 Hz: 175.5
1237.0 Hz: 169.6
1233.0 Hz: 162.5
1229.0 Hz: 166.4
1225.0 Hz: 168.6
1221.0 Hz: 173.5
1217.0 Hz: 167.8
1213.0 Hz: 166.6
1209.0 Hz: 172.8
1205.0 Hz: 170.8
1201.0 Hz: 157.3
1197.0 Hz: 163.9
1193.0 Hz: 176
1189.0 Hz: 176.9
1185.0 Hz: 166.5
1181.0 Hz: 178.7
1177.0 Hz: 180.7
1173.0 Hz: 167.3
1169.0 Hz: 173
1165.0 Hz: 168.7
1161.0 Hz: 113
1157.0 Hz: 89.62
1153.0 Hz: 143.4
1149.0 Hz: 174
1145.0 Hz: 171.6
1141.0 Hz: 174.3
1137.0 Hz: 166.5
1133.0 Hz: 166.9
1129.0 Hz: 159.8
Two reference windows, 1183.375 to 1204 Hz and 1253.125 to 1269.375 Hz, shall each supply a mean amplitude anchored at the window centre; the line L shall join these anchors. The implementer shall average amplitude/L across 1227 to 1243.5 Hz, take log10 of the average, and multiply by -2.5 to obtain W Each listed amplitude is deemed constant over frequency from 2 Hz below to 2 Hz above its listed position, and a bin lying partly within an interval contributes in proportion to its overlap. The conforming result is 0.02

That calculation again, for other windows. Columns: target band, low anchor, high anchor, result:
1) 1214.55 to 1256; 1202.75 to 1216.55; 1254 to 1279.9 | 0.01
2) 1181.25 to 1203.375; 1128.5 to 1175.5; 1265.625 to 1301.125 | -0.06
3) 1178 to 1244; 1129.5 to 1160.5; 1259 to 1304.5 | -0.05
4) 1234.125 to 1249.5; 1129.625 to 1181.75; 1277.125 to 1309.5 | -0.03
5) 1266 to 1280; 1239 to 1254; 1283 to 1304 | -0.02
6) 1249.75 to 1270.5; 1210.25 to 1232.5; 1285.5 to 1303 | -0.02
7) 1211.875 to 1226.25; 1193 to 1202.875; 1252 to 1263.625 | -0.01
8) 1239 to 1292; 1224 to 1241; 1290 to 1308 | -0.01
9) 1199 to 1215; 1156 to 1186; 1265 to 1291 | -0.04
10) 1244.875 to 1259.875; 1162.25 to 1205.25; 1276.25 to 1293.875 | -0.02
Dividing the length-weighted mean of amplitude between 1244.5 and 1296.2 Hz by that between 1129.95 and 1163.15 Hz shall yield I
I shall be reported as 1.1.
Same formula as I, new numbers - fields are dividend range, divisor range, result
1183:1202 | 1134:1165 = 1.13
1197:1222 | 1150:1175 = 1.17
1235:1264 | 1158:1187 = 1.06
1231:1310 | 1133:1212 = 1.05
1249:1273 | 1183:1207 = 1.02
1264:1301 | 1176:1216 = 1.00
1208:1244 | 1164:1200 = 0.98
